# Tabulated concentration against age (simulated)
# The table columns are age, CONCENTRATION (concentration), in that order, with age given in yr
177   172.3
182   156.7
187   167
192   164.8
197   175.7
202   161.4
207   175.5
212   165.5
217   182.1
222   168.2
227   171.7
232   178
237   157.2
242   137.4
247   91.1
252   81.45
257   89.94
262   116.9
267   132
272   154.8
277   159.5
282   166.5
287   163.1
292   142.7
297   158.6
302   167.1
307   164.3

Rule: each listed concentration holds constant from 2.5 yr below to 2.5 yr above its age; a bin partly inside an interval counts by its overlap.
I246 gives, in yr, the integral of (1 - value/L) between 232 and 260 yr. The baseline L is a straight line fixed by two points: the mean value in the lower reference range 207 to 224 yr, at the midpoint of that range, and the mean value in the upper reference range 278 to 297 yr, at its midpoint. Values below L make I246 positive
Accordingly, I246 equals 8.3 yr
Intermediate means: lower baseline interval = 173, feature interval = 117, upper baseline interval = 158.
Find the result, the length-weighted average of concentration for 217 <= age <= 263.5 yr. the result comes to 135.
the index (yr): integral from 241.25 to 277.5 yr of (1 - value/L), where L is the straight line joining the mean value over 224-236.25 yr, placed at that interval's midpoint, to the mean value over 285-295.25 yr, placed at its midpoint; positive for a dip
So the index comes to 10.0 yr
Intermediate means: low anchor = 172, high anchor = 153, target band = 117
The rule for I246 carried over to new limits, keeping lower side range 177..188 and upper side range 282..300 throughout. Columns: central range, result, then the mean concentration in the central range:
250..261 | 4.8 yr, 90.1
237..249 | 2.7 yr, 124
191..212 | -0.9 yr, 169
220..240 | -0.9 yr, 168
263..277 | 1.3 yr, 143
